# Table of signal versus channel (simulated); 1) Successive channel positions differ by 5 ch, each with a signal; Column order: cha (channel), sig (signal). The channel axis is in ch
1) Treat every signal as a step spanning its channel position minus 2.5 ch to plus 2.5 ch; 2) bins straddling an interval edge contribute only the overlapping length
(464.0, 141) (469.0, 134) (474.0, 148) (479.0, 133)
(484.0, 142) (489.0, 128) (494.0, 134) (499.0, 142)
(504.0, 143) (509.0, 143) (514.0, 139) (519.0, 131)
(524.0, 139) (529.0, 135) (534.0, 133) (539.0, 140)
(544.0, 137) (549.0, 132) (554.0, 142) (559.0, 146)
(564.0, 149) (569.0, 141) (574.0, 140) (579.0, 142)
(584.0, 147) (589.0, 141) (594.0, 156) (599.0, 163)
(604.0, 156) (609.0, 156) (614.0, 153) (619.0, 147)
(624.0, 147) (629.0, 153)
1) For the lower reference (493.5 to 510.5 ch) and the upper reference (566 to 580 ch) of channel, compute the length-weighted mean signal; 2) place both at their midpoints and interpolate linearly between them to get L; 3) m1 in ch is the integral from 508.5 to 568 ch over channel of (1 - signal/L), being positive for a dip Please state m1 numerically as 1.01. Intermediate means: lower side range 141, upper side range 141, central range 139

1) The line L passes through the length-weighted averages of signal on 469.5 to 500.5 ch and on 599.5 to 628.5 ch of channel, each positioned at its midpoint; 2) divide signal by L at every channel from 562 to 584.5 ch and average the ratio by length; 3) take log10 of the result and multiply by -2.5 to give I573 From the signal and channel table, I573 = 0.03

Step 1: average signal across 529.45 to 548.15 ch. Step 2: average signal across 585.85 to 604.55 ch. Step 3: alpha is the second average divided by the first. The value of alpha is 1.13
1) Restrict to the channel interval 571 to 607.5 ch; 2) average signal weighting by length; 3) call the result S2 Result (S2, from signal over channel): 149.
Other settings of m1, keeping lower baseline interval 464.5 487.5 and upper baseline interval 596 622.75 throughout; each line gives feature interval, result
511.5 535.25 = 1.5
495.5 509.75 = 0.0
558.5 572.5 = 0.4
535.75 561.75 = 1.4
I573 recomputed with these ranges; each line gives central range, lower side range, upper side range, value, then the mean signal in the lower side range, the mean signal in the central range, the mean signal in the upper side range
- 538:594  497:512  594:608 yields 0.08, 143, 142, 158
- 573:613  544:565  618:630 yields -0.04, 141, 151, 149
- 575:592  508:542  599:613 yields 0.06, 137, 143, 157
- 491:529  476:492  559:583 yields -0.01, 135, 138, 144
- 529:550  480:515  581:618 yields 0.07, 138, 136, 153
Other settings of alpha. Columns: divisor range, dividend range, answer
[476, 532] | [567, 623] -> 1.09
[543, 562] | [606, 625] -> 1.08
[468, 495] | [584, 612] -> 1.12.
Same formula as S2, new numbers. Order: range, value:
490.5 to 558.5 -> 138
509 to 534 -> 136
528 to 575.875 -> 140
